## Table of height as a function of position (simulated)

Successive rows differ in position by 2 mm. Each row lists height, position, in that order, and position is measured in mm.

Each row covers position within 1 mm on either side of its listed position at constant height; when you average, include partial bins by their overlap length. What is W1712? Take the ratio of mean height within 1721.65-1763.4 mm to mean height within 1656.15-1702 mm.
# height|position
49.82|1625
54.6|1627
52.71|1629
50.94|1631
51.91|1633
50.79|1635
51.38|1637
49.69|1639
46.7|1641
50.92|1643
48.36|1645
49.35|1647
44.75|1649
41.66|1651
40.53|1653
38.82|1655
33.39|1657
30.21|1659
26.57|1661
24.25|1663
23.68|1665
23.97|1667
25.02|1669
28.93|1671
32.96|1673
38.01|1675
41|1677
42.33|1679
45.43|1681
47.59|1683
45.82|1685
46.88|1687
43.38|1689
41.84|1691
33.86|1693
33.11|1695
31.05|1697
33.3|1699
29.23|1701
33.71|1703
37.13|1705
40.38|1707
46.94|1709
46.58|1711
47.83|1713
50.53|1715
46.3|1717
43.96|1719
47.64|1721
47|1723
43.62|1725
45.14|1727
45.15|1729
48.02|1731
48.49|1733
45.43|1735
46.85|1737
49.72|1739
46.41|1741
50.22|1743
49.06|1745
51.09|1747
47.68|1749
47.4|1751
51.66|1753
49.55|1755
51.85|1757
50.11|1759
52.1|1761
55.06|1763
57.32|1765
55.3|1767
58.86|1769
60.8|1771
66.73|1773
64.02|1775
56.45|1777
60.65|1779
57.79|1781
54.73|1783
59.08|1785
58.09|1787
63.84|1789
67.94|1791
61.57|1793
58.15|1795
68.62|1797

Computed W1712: 1.39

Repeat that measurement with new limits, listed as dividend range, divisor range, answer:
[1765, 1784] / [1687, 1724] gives 1.45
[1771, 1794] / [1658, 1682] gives 1.91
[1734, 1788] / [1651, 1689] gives 1.51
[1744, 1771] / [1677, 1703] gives 1.33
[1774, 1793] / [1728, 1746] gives 1.27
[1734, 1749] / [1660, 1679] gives 1.61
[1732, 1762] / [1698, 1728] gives 1.15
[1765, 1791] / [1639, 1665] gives 1.52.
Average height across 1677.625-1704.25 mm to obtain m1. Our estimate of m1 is 39.1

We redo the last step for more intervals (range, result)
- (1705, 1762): 47.6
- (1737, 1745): 48.6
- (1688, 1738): 42.3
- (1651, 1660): 36.4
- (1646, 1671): 33.3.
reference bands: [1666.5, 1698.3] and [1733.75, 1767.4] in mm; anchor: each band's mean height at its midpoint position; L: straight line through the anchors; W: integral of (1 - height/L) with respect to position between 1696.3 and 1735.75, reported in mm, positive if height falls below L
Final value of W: 1.0 mm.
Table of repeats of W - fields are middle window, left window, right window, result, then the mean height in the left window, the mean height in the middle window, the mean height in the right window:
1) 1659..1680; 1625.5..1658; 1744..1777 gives 7.9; 47.3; 30.6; 54.4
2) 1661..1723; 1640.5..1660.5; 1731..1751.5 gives 9.1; 42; 38.4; 48.2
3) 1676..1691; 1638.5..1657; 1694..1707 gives -3.0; 44.9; 44.4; 33.5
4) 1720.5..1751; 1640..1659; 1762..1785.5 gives 3.7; 43.1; 47.4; 58.9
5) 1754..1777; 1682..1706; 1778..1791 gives -0.5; 38.1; 56.5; 59.7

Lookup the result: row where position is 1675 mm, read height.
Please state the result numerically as 38.01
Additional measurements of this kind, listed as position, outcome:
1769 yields 58.86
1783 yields 54.73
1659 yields 30.21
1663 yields 24.25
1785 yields 59.08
